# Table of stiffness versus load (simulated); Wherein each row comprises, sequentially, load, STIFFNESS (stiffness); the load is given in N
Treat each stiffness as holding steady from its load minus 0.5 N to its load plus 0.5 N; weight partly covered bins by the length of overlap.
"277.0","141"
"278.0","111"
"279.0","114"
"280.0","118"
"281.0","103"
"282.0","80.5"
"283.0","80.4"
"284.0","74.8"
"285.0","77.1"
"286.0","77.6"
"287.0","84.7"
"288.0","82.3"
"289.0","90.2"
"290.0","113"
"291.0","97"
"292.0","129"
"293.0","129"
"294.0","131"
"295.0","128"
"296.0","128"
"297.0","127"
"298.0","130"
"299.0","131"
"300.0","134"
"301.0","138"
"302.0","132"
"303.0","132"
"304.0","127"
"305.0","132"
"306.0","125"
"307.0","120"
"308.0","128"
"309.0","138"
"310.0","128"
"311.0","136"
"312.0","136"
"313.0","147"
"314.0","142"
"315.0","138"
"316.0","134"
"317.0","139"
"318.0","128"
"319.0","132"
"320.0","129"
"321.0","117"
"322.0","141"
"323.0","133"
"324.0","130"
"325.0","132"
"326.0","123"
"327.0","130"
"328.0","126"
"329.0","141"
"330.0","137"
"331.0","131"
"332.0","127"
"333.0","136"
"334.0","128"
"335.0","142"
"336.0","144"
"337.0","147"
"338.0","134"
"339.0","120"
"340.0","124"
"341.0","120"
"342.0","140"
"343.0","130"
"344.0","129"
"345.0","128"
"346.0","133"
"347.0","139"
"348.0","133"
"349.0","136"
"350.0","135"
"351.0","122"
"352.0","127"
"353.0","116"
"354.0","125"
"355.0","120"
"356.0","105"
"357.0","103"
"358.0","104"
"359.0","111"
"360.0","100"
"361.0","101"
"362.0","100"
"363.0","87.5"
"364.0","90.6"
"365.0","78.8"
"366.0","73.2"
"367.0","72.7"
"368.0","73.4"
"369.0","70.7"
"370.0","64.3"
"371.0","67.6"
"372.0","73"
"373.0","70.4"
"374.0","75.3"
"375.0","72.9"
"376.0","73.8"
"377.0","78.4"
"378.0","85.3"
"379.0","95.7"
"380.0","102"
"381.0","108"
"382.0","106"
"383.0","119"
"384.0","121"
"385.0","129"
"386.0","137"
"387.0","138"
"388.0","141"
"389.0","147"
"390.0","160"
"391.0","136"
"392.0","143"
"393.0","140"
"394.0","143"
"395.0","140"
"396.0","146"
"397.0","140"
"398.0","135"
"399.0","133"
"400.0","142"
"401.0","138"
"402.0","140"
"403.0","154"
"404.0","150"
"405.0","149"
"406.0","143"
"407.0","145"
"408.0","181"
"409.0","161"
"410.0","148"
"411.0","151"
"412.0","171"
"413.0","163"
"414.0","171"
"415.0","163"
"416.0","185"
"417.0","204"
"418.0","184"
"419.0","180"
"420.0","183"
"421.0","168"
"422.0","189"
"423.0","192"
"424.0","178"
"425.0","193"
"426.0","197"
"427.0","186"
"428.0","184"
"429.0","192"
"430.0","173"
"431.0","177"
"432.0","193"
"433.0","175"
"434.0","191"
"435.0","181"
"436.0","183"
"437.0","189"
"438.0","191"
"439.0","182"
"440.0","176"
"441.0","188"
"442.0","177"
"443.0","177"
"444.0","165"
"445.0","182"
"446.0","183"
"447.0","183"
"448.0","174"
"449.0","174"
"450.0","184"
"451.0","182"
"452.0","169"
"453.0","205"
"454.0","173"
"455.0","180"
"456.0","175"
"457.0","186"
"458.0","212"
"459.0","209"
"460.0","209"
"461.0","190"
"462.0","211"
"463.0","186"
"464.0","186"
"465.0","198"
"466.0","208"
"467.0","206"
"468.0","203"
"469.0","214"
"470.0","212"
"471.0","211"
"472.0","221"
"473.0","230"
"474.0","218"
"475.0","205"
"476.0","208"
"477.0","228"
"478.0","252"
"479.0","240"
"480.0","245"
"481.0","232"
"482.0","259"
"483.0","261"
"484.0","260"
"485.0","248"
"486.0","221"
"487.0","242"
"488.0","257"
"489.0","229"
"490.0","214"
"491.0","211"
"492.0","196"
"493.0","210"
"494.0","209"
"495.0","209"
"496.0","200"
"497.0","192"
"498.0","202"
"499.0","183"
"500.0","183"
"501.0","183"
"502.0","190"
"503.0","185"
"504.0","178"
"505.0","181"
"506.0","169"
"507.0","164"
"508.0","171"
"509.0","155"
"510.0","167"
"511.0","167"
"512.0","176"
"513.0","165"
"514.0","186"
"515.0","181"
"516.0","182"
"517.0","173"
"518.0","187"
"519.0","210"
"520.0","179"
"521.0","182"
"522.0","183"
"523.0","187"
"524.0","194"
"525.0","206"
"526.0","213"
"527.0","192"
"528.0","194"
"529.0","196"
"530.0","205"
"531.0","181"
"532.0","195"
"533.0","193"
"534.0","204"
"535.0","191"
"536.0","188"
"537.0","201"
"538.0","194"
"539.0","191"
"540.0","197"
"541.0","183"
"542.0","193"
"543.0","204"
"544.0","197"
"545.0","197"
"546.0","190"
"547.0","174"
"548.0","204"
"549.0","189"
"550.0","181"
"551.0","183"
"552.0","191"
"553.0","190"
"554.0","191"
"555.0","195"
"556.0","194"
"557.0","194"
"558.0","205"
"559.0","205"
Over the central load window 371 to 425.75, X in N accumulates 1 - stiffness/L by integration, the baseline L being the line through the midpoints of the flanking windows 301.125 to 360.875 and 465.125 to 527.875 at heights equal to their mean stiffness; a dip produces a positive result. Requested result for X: 6.9 N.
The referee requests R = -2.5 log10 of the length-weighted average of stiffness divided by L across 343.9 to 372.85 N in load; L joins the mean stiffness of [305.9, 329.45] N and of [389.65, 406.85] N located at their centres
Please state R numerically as 0.31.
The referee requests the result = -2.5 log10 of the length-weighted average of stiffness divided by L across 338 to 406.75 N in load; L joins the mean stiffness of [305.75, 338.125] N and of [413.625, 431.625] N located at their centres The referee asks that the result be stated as 0.34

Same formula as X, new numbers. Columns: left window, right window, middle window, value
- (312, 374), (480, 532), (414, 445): -4.3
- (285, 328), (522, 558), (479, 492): -4.4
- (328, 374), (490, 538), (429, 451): -3.9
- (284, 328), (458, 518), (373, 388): 5.2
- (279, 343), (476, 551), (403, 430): -1.6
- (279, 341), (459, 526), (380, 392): 2.0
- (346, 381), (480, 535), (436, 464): -4.9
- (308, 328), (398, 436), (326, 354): 1.9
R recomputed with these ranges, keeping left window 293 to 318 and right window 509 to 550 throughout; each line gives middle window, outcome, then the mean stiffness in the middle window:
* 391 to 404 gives 0.11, 141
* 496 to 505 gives -0.03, 187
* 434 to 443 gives -0.11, 183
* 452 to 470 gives -0.15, 197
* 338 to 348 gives 0.10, 130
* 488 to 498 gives -0.17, 210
